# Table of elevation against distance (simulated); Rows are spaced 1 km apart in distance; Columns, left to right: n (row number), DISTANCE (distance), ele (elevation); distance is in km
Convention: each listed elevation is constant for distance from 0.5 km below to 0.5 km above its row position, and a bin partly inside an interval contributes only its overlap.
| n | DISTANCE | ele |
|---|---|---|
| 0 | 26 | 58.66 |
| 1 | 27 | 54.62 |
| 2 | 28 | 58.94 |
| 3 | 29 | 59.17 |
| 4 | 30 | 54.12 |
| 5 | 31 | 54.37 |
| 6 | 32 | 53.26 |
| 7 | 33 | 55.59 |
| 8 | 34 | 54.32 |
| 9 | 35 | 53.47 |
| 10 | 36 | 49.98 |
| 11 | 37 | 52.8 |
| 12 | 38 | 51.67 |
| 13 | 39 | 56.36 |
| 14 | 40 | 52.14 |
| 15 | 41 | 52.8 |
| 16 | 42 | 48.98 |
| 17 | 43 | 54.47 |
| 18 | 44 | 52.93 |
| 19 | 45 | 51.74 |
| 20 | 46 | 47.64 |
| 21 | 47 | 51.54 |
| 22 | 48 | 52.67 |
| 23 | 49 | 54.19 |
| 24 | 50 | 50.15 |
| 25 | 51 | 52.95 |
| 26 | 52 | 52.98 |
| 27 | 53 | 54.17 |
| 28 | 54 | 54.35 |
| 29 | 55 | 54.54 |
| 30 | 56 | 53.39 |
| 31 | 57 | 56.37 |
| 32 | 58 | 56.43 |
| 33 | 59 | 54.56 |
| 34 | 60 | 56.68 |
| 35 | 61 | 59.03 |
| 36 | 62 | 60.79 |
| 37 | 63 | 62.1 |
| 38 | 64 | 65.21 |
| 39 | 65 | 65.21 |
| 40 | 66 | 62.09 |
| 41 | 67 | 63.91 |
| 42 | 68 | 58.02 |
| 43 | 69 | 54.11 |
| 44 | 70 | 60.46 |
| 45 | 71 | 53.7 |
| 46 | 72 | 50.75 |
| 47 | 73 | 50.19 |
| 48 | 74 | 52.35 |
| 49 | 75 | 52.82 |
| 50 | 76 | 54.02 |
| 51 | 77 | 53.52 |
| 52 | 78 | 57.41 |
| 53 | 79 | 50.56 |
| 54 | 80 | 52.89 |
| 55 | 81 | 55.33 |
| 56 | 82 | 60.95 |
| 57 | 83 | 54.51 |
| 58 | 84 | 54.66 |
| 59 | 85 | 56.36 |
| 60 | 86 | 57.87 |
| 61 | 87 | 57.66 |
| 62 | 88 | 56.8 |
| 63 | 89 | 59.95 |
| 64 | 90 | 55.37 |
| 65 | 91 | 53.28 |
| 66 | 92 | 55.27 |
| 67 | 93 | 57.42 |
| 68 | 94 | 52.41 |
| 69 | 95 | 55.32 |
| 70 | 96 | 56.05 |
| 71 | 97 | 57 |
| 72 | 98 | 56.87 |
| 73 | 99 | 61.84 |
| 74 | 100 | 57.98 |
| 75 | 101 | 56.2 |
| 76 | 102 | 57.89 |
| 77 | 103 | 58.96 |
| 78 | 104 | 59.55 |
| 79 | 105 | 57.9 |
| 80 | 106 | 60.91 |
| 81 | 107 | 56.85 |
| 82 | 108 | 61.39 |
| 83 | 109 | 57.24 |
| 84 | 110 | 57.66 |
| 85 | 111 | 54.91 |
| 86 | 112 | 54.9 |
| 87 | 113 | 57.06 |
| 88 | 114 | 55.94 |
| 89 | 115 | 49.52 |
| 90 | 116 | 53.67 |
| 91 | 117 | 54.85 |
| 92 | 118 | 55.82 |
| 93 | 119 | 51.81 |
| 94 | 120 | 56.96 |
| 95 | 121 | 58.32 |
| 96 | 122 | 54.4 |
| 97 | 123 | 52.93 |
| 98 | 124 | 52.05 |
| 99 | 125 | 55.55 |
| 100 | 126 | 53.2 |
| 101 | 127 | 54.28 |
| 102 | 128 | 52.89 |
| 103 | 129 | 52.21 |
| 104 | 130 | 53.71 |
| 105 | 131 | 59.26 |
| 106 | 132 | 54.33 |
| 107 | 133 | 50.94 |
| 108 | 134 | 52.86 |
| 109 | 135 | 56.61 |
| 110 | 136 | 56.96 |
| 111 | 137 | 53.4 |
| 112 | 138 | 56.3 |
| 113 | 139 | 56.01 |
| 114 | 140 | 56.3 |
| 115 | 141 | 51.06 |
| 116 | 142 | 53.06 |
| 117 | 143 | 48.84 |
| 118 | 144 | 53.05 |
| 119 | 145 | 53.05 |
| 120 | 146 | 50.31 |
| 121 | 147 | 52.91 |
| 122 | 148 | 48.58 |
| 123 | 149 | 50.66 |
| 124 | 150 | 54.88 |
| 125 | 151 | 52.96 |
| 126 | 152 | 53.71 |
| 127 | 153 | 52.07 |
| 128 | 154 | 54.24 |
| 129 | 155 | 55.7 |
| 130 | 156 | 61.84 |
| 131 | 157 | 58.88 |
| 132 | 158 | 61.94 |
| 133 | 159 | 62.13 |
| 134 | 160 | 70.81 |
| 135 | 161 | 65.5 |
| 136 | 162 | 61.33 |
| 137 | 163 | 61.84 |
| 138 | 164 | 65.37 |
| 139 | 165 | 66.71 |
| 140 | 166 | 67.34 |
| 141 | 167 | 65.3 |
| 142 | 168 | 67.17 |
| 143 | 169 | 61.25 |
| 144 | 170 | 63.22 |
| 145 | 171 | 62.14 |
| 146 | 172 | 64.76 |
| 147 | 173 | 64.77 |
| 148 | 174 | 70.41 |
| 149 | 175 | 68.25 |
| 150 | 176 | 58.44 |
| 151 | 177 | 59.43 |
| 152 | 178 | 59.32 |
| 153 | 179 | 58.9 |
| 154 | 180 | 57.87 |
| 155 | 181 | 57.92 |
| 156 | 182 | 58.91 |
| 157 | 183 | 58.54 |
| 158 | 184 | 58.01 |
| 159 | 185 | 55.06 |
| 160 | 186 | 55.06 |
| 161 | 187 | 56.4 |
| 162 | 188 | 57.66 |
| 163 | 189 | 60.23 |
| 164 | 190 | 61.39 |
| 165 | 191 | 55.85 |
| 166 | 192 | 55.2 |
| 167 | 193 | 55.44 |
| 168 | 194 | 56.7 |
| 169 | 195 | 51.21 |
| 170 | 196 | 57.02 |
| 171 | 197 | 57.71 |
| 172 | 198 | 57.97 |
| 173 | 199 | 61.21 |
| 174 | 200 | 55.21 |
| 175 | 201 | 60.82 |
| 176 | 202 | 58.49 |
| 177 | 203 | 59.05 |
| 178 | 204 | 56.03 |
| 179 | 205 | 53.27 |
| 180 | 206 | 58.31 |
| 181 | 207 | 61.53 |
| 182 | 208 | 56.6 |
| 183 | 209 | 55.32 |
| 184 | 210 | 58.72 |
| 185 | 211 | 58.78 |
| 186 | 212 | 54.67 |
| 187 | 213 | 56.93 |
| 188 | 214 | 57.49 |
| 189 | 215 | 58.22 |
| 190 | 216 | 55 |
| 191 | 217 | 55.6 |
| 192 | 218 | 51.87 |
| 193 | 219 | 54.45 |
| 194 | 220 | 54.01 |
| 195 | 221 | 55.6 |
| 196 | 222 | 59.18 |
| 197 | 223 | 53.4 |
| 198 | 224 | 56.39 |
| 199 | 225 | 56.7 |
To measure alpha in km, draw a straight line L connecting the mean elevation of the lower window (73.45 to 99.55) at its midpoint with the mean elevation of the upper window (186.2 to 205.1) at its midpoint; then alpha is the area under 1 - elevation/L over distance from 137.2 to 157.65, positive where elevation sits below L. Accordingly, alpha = 1.0 km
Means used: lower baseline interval 55.7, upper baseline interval 57.3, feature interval 53.8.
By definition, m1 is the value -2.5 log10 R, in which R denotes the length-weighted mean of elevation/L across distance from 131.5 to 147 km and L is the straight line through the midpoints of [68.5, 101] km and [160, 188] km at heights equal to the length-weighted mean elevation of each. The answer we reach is 0.11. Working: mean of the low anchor 55.5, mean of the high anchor 61.9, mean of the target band 53.5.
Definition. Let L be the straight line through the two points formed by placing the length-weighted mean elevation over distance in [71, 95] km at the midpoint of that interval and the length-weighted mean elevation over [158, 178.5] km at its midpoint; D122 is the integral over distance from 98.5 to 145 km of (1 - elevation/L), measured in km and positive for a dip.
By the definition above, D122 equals 2.9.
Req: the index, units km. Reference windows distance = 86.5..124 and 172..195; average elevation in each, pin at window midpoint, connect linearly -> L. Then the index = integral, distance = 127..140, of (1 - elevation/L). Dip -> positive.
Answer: 0.6 km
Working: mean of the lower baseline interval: 56.4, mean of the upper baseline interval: 59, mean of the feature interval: 54.7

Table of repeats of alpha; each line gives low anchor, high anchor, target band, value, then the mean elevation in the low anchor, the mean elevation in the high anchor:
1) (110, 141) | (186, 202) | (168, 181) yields -1.4 km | 54.6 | 57.3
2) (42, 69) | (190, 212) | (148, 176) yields -2.2 km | 55.9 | 57.2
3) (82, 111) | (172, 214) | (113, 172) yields 1.2 km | 57.2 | 58.3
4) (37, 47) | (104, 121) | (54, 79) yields -1.5 km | 52.1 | 56.3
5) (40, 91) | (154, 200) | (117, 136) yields 1.2 km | 55.4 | 60.5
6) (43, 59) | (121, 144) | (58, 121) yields -3.7 km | 53.2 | 54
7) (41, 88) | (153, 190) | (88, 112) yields 0.0 km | 55.4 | 61.3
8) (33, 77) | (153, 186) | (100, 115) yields 0.2 km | 54.9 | 61.7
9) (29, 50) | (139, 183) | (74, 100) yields -0.2 km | 52.8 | 59.1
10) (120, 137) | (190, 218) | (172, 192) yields -1.2 km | 54.5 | 57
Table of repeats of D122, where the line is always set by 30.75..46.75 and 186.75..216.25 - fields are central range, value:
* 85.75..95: -0.3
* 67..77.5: -0.2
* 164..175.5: -1.9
